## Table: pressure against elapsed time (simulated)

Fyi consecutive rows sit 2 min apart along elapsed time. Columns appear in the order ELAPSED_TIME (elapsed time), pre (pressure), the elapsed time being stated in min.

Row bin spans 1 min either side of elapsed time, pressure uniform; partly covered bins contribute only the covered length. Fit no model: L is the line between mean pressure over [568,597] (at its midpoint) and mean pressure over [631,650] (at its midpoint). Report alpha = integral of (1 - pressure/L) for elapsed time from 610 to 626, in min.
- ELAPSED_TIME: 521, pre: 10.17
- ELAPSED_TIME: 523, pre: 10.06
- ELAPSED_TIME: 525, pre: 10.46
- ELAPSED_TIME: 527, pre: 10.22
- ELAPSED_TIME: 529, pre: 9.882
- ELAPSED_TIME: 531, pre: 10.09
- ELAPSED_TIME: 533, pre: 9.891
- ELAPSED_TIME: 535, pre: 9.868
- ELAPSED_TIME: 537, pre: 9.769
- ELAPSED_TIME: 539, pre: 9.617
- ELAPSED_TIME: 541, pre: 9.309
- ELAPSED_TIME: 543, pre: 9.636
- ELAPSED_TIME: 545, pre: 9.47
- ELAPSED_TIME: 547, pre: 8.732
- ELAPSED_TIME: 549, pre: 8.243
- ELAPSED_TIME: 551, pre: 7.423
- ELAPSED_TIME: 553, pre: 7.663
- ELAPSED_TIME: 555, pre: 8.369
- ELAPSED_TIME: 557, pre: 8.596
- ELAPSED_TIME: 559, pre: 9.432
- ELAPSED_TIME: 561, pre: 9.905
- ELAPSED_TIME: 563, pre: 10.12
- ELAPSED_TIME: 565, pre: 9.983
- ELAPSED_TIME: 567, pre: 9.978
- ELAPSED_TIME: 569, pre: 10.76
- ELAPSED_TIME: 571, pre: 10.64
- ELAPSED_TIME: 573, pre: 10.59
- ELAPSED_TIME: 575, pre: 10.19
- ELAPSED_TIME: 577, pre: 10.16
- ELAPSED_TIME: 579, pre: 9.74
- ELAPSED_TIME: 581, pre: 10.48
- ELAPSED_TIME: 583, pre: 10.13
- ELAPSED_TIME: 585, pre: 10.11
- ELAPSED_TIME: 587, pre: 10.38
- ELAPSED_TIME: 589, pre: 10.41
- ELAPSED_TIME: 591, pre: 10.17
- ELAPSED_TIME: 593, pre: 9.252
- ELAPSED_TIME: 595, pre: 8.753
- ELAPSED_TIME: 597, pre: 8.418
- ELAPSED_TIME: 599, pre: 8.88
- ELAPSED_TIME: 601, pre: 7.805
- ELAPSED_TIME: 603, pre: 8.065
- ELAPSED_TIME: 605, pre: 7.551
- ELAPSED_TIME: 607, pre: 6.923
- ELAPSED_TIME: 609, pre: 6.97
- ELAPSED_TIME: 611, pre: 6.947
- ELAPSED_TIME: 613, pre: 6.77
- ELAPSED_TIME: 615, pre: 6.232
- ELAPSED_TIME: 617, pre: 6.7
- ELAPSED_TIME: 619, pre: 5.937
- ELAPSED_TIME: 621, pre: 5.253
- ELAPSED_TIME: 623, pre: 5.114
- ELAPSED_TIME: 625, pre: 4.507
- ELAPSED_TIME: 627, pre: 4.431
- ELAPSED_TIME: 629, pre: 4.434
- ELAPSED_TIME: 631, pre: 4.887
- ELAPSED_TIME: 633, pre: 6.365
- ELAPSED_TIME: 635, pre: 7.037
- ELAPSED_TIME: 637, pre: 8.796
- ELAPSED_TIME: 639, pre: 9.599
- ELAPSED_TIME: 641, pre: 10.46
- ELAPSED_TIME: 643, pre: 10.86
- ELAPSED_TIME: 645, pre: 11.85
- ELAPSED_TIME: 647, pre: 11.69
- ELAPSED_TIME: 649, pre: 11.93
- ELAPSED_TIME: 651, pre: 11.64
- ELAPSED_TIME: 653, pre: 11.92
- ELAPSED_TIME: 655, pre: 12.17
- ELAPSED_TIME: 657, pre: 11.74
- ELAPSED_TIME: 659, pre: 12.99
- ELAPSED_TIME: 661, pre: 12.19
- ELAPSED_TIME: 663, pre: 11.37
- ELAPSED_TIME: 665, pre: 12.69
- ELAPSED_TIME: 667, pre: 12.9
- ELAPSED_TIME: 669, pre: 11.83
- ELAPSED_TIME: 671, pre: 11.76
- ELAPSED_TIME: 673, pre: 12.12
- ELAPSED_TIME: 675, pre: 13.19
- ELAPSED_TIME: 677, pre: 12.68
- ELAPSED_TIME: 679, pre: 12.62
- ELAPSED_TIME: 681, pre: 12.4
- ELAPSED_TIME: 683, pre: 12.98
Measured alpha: 6.3 min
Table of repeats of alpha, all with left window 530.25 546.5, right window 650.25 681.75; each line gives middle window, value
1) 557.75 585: 0.5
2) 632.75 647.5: 2.6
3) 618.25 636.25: 9.6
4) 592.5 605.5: 3.0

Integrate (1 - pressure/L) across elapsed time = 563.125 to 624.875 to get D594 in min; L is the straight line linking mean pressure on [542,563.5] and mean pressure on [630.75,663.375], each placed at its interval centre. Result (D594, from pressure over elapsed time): 5.9 min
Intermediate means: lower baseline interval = 8.84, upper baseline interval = 10.6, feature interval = 8.61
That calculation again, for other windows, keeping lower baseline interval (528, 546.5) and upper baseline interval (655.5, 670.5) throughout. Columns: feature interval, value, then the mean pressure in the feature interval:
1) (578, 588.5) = 0.4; 10.2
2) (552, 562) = 1.3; 8.79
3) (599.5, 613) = 4.5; 7.39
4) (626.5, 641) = 6.0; 6.85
